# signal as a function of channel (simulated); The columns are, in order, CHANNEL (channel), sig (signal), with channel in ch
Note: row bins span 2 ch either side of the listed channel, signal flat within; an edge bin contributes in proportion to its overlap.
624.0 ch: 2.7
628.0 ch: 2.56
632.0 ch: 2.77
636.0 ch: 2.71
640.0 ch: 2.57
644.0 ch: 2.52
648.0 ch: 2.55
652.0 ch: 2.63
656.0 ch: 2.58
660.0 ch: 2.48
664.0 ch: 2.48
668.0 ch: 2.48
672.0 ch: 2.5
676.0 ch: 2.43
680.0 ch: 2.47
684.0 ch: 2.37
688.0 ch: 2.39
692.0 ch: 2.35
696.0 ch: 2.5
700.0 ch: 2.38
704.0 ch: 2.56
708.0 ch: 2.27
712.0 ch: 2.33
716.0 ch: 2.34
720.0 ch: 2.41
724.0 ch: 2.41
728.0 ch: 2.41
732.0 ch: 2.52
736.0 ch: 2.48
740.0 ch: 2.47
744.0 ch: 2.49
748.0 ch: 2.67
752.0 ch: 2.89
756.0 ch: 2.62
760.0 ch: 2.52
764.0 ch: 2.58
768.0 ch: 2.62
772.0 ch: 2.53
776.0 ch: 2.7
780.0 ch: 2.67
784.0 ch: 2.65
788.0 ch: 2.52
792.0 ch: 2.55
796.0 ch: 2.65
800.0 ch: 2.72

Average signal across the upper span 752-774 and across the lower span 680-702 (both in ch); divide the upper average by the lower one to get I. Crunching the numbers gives 1.08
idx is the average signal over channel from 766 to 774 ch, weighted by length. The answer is 2.58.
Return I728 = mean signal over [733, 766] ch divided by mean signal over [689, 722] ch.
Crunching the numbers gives 1.08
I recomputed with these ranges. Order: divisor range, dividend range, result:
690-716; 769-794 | 1.09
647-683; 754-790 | 1.04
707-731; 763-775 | 1.09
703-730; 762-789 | 1.10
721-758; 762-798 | 1.02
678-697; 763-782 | 1.09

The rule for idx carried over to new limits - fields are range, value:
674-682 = 2.45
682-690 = 2.38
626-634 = 2.67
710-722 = 2.36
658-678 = 2.47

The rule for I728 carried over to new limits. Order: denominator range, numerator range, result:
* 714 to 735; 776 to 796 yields 1.08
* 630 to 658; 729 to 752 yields 0.97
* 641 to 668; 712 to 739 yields 0.96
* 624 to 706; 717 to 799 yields 1.02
